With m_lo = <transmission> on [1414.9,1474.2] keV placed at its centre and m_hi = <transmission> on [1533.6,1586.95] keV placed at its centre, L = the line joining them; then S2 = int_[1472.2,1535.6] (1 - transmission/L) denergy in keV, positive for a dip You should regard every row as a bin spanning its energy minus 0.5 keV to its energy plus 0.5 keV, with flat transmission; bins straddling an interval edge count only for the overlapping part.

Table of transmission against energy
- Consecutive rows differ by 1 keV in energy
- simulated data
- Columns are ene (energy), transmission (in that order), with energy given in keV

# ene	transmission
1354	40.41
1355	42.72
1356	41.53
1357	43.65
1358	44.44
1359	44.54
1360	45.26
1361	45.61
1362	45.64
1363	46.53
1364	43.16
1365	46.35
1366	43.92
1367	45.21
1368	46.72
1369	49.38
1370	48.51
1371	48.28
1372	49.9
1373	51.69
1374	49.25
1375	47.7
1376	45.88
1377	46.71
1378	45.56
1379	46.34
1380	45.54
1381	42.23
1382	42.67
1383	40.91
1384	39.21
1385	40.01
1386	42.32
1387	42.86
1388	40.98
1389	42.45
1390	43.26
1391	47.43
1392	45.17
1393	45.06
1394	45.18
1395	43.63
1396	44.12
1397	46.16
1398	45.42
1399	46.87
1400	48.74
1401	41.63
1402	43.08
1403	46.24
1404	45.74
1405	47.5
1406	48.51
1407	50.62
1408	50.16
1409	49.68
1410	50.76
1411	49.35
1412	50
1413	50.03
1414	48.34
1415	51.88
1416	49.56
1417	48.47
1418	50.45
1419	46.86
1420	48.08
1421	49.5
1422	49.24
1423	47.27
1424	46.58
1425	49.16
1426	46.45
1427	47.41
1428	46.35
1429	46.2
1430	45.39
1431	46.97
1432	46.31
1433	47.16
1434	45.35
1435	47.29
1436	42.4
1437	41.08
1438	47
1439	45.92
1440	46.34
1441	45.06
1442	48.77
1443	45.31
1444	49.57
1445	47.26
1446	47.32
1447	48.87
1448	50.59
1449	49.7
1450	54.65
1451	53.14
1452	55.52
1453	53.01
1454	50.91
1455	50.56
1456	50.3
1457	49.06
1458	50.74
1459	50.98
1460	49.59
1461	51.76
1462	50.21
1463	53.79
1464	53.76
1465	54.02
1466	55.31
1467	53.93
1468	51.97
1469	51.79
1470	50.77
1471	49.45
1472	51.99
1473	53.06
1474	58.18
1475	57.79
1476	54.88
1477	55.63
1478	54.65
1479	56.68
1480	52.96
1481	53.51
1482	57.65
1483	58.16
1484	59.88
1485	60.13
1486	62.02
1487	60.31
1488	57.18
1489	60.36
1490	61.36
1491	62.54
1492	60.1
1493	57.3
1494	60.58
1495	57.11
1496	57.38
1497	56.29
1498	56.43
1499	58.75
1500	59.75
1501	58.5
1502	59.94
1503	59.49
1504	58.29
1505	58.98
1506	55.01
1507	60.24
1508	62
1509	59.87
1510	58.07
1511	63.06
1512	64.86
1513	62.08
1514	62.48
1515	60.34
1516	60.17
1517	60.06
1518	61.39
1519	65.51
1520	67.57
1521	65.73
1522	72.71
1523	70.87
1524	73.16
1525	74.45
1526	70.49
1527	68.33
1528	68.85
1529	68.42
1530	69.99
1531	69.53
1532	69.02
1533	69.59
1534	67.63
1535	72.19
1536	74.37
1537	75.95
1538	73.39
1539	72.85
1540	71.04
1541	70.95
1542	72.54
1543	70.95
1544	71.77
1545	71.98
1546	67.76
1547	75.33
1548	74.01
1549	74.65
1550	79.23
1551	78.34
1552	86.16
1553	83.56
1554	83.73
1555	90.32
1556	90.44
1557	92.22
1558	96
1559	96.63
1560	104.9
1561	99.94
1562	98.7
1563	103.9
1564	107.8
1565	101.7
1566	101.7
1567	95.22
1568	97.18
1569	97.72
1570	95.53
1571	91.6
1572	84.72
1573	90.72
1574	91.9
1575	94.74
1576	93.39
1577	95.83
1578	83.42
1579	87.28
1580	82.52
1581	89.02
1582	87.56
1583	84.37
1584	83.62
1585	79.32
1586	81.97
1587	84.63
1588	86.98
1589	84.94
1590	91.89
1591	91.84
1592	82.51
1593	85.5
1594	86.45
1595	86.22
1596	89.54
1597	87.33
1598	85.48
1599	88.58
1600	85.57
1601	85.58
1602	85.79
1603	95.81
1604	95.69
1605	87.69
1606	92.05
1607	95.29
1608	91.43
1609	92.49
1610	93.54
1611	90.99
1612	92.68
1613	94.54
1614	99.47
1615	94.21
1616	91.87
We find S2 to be 5.8 keV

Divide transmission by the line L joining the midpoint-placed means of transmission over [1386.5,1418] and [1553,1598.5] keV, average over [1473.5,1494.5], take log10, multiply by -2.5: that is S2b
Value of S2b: 0.16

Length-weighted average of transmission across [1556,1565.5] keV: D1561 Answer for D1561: 99.7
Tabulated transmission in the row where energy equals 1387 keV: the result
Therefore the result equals 42.86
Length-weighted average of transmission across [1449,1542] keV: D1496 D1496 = 60.1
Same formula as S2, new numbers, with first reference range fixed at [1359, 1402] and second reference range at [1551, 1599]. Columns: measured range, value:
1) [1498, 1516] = 3.56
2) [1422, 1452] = 5.62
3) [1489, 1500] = 1.98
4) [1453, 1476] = 4.43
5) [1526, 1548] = 2.87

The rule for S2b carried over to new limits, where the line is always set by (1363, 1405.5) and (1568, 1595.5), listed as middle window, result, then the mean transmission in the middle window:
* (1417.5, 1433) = 0.14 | 47.5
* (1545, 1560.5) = -0.03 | 84.5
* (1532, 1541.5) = 0.09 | 71.8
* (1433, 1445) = 0.24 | 45.9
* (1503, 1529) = 0.15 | 64.2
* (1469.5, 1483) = 0.19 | 54.5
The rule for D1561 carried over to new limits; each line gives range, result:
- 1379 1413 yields 45.3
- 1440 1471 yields 50.8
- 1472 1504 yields 57.9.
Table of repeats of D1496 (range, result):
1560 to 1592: 91.7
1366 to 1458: 47.1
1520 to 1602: 83.3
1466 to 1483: 54.2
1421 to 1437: 46.6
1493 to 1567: 72.5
